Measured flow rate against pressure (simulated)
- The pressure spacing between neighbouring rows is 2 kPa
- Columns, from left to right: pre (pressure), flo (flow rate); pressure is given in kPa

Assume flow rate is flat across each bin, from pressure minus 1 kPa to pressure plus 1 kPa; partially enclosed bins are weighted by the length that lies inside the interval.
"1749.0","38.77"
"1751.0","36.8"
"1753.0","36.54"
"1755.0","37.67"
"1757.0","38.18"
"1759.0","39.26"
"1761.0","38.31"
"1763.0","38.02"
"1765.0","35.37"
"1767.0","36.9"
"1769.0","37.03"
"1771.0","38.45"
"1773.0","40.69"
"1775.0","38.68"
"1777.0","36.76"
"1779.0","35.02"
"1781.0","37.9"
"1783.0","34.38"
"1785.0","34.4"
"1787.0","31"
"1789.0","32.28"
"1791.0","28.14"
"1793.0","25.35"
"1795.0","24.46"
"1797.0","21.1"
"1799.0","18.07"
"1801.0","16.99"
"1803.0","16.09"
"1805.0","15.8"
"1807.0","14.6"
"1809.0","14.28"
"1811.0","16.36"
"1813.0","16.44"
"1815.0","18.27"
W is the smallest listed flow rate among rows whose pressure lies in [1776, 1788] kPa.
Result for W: 31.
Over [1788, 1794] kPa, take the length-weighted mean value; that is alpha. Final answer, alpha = 28.6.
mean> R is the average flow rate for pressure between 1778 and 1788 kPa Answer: 34.5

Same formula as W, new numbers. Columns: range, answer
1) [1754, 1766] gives 35.37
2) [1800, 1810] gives 14.28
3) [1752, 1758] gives 36.54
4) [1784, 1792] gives 28.14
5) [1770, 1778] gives 36.76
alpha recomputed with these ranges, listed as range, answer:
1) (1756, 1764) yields 38.4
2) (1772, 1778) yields 38.7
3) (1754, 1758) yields 37.9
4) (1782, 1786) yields 34.4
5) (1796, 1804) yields 18.1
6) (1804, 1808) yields 15.2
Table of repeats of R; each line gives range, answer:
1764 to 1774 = 37.7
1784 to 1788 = 32.7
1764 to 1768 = 36.1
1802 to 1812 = 15.4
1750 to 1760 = 37.7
